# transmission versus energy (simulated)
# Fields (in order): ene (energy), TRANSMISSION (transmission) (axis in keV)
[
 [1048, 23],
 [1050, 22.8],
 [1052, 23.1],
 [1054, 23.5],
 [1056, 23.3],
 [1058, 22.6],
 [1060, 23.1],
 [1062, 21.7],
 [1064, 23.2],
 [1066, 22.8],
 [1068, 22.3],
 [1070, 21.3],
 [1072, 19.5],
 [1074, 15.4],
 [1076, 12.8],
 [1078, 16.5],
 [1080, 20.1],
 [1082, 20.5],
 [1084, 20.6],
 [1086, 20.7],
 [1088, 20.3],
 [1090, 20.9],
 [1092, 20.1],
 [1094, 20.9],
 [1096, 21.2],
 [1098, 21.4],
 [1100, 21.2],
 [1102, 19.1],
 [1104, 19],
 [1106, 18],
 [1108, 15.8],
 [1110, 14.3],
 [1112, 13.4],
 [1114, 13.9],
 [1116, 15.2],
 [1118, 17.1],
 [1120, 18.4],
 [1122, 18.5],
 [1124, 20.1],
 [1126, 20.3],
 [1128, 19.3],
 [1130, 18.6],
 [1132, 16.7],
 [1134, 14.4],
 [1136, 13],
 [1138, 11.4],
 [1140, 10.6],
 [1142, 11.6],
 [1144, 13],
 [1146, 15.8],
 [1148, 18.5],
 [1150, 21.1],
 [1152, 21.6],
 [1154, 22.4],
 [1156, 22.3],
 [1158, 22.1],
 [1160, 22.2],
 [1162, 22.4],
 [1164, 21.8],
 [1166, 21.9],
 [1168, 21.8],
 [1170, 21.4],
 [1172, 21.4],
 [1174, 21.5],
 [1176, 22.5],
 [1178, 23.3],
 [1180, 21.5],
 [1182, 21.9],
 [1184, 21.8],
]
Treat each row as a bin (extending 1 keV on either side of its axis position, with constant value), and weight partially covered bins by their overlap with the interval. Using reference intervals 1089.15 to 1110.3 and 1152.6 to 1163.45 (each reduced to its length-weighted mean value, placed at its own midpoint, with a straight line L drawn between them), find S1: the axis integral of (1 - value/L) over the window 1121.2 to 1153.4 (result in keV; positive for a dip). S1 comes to 7.02 keV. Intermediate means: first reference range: 19.4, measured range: 16.6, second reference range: 22.2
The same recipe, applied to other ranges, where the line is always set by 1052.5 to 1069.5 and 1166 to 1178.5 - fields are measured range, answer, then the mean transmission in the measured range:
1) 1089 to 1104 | 1.3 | 20.6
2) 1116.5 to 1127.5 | 1.8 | 18.7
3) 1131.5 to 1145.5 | 5.8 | 12.9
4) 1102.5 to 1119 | 4.8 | 15.9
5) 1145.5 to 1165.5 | 0.8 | 21.2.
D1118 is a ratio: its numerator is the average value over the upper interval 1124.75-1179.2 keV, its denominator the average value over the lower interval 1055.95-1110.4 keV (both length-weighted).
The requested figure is 0.95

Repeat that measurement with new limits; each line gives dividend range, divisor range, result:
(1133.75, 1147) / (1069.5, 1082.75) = 0.71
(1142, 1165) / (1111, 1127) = 1.16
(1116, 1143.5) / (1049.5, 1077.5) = 0.76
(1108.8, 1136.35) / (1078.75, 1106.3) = 0.82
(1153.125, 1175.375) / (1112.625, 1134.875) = 1.26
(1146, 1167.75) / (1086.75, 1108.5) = 1.07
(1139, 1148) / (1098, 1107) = 0.68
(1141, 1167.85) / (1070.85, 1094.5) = 1.04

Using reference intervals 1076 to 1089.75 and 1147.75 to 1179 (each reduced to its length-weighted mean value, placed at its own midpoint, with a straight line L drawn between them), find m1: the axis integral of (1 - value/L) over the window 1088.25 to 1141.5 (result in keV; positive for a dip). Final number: 7.5 keV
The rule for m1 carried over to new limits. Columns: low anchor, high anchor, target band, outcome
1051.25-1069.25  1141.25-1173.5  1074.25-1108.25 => 4.04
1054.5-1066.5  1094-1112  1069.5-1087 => 2.07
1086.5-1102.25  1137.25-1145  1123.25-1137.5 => -3.51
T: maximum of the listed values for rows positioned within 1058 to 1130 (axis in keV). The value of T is 23.2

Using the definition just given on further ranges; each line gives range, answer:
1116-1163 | 22.4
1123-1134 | 20.3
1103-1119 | 19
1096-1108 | 21.4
